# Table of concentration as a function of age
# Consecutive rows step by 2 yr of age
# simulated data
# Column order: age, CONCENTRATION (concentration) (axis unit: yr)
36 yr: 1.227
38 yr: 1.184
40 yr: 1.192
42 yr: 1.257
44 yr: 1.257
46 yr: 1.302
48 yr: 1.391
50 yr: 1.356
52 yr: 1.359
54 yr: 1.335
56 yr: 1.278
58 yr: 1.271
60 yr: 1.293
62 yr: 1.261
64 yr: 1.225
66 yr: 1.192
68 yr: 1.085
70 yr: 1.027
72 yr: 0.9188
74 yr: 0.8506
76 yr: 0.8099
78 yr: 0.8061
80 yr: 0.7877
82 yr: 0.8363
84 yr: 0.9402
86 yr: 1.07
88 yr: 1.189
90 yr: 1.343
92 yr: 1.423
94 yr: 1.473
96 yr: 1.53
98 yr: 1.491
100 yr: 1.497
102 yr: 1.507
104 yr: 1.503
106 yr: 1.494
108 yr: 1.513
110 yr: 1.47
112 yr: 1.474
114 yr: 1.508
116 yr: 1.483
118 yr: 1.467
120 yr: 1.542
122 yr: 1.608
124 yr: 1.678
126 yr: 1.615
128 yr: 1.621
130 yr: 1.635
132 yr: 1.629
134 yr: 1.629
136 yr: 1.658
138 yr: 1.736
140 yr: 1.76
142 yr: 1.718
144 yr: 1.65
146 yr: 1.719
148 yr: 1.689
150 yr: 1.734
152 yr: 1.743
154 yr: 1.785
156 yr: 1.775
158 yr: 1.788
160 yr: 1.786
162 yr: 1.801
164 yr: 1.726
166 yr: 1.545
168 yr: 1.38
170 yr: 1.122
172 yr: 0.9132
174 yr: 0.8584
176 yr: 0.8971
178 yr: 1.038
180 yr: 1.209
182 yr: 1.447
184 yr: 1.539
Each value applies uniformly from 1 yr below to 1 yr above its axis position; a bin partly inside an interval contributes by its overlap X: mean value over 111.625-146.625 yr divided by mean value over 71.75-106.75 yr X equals 1.4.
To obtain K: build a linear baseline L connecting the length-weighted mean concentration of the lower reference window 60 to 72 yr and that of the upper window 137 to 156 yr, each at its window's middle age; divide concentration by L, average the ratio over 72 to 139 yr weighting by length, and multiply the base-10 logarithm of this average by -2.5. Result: 0.05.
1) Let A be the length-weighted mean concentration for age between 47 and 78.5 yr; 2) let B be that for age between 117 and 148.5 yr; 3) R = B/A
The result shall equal 1.42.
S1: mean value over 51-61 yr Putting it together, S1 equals 1.31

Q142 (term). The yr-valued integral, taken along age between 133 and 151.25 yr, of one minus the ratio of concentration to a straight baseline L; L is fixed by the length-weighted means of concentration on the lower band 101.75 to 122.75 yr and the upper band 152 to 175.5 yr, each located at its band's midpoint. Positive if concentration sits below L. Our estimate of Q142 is -2.4 yr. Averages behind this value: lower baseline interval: 1.51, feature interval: 1.7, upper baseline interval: 1.5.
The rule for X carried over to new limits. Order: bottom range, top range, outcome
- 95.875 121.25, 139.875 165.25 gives 1.16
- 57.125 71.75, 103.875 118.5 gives 1.26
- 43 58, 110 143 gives 1.21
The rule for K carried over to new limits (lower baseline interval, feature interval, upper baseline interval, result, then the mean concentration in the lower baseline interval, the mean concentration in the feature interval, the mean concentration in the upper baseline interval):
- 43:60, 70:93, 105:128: 0.38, 1.32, 0.999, 1.54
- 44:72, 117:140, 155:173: -0.13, 1.25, 1.63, 1.54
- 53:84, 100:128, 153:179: -0.24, 1.06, 1.53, 1.42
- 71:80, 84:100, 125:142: -0.24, 0.84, 1.34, 1.66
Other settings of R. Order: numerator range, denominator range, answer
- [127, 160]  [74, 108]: 1.39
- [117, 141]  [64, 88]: 1.70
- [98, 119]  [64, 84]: 1.59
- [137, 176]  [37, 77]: 1.32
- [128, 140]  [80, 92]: 1.54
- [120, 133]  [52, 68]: 1.29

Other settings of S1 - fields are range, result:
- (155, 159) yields 1.78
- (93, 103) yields 1.5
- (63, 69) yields 1.17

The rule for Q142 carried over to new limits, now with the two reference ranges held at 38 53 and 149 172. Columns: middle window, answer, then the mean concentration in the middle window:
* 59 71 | 1.5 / 1.18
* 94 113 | -0.5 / 1.5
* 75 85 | 4.0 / 0.836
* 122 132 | -0.7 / 1.63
